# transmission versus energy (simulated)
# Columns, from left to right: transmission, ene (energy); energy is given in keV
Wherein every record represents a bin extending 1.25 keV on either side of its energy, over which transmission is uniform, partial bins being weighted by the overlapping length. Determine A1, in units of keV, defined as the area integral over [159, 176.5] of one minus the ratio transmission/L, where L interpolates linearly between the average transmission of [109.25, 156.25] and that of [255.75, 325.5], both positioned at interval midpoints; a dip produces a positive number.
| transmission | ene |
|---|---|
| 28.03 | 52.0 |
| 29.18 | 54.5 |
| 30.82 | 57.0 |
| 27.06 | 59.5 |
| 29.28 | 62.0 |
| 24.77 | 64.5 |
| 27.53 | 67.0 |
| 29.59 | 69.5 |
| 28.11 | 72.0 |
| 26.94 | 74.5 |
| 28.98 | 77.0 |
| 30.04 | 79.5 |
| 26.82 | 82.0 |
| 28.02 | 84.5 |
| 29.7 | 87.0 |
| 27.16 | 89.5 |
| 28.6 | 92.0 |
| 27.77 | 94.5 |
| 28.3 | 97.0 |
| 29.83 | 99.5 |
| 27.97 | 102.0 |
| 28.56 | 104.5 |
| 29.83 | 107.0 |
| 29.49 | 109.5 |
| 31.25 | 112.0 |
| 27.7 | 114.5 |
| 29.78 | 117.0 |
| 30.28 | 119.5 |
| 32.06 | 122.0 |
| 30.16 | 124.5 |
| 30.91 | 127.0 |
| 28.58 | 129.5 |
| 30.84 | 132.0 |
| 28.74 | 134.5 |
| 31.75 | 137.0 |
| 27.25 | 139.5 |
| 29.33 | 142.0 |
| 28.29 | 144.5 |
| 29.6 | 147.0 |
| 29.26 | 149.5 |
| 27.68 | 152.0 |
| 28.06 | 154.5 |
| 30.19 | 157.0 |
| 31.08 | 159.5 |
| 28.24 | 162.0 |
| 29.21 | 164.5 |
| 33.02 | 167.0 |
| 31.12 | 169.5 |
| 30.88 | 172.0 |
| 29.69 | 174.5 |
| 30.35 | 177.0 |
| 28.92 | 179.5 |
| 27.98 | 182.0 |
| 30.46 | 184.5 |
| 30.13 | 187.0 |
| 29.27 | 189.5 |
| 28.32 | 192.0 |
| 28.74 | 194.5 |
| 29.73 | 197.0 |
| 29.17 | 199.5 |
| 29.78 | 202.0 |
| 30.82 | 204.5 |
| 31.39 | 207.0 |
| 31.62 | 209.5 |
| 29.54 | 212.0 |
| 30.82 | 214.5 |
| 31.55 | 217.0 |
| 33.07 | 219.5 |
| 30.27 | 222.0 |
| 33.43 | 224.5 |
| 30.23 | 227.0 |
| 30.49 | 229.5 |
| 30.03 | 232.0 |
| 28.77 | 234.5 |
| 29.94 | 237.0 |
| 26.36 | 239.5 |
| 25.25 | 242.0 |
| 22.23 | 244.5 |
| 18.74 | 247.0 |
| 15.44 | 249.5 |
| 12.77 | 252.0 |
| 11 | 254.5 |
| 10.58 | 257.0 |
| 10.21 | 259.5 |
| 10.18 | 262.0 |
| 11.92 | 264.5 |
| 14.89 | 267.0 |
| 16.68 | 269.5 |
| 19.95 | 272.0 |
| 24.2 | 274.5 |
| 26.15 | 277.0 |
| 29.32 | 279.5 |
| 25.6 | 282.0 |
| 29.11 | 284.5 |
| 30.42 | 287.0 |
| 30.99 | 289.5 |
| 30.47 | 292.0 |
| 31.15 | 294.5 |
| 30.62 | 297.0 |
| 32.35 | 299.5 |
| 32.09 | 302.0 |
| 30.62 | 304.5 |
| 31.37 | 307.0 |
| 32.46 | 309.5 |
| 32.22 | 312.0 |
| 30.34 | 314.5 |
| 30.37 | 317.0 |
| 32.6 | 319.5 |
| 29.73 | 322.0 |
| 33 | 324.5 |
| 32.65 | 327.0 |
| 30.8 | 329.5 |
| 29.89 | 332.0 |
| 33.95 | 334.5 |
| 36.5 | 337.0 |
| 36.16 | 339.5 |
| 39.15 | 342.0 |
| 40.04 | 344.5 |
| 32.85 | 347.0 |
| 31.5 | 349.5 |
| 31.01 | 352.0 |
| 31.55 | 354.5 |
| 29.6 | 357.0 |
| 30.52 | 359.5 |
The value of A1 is -1.0 keV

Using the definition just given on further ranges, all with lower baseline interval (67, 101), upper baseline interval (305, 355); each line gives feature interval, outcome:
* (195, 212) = 0.2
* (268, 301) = 4.8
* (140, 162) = 0.4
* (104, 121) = -0.4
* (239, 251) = 3.9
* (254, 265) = 7.3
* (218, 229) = -0.3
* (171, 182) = 0.1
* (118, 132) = -0.6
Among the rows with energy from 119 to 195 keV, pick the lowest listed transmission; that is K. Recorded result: 27.25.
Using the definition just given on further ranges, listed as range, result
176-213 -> 27.98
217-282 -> 10.18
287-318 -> 30.34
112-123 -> 27.7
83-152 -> 27.16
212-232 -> 29.54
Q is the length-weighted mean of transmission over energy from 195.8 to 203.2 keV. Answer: 29.6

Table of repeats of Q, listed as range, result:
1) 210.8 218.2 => 30.6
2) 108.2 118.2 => 29.6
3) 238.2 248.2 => 23.2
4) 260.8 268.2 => 12.3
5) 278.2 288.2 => 28.6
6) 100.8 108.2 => 28.8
